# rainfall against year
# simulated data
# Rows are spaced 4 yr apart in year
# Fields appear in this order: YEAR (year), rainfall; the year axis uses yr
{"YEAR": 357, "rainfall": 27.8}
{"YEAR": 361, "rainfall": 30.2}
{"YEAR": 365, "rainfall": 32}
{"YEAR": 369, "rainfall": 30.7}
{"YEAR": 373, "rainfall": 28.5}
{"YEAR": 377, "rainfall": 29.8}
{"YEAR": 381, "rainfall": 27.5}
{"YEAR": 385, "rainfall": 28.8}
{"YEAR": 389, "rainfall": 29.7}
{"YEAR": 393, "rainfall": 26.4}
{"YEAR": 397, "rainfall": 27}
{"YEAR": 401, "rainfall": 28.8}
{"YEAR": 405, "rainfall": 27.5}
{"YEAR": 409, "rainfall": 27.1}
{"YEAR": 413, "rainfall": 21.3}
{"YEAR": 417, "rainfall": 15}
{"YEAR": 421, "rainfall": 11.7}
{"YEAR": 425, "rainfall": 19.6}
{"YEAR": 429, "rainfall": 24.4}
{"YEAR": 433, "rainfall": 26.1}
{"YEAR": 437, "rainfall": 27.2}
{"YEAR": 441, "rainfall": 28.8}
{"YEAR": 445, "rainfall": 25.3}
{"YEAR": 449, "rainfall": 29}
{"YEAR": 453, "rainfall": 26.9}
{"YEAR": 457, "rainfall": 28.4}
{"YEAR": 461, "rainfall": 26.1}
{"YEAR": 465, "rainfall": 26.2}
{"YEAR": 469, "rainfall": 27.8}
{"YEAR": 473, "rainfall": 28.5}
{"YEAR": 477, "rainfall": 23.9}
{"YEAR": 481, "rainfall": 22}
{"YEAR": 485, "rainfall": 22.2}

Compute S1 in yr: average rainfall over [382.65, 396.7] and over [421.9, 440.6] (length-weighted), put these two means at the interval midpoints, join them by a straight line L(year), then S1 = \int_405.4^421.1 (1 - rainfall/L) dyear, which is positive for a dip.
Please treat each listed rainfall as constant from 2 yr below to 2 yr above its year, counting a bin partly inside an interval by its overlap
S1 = 3.3 yr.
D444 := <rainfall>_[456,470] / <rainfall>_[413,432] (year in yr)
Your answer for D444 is 1.5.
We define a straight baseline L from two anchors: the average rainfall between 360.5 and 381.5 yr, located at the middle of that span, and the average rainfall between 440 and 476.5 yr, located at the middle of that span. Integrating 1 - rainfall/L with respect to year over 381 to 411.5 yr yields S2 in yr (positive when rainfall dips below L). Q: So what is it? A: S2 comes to 1.5 yr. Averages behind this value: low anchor 29.9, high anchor 27.3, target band 27.8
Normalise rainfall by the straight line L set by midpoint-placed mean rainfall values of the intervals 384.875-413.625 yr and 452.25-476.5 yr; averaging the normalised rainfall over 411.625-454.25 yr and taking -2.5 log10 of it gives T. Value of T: 0.17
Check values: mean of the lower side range 27.2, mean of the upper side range 27.1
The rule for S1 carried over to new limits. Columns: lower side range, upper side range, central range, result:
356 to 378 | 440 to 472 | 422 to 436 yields 2.63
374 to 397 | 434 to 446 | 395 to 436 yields 7.02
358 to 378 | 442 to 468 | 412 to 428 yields 6.34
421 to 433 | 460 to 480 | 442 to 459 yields -2.58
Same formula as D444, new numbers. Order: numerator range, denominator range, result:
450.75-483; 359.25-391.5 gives 0.89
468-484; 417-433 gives 1.32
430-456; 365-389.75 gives 0.92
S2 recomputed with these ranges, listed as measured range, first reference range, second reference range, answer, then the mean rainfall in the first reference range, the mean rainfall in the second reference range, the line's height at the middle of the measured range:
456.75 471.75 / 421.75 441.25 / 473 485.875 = -2.1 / 24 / 23.6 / 23.8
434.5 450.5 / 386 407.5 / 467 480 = -0.3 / 27.9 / 26.4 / 27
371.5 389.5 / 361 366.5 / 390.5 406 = 0.4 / 31.3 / 27.5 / 29.5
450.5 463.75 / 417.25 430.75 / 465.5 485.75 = -2.7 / 18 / 25.1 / 22.6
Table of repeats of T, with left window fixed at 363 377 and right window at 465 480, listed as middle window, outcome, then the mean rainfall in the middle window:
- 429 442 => 0.04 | 26.8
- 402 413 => 0.10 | 26.3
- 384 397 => 0.06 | 28.1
